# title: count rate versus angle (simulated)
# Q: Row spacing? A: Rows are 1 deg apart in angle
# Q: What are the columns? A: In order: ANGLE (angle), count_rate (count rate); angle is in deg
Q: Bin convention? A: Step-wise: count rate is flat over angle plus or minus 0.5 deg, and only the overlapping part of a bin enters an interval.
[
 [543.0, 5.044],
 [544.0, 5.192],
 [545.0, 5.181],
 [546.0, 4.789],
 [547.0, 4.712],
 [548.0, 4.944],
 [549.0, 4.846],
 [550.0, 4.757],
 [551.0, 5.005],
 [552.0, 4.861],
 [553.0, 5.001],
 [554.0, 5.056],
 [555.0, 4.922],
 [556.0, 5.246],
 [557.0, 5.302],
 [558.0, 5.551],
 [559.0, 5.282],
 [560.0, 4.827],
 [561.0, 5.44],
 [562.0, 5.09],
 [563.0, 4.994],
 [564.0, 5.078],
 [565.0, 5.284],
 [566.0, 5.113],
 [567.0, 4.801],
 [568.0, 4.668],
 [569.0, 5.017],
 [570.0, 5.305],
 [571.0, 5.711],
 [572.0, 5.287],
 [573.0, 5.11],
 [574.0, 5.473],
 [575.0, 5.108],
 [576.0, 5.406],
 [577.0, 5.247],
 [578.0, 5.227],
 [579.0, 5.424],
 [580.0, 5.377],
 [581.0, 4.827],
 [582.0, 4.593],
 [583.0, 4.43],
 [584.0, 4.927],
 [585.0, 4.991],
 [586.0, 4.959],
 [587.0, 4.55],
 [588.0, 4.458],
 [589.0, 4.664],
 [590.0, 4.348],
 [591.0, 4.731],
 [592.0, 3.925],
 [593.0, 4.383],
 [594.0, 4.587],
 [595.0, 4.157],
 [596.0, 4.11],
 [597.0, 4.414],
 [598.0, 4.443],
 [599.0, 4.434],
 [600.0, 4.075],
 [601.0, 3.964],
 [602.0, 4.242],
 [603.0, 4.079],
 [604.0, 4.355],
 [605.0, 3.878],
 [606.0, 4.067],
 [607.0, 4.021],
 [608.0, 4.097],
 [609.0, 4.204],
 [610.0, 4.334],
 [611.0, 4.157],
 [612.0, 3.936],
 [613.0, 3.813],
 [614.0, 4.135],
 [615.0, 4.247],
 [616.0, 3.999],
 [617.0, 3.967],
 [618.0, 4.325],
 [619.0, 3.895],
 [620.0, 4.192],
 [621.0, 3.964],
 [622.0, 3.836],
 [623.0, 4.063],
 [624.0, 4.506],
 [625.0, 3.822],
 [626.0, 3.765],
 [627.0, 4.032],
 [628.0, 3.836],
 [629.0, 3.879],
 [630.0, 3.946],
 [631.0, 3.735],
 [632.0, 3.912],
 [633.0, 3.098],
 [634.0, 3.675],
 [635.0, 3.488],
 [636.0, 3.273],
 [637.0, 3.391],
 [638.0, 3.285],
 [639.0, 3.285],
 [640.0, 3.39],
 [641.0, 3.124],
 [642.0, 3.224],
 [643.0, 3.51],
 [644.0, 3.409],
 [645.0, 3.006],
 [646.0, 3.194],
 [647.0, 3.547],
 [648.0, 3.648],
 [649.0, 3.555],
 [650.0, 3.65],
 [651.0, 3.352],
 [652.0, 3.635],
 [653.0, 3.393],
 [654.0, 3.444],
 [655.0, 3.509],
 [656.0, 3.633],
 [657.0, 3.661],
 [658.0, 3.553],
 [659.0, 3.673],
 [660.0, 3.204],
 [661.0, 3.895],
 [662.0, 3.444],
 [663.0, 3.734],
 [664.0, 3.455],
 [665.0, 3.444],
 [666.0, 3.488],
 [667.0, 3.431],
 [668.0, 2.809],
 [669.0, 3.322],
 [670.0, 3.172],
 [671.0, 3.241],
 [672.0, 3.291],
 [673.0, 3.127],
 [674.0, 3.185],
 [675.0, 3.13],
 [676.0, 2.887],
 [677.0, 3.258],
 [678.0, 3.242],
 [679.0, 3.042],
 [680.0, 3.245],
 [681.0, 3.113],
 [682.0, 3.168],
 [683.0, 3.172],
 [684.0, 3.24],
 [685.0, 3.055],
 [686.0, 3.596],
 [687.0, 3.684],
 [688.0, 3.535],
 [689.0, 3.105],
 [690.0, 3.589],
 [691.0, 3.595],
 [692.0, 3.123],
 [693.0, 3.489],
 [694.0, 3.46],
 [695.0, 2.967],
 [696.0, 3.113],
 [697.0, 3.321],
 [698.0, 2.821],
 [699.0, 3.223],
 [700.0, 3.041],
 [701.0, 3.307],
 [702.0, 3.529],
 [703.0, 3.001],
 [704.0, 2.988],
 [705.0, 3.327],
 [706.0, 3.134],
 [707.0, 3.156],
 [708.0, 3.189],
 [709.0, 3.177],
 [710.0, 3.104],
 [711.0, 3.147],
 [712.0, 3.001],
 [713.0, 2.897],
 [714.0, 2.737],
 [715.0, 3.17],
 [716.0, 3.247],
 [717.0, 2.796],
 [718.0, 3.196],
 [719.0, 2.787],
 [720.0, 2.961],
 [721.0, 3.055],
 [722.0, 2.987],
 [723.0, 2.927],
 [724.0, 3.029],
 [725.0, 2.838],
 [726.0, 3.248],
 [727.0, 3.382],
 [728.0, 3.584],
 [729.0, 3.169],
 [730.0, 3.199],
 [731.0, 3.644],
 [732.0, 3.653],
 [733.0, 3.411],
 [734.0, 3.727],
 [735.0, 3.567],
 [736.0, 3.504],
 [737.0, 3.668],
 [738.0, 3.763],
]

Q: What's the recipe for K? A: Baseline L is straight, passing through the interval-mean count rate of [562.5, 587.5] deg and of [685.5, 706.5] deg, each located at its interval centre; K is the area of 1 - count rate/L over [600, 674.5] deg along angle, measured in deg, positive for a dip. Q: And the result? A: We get 8.5 deg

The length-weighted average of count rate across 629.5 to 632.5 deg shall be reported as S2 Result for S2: 3.86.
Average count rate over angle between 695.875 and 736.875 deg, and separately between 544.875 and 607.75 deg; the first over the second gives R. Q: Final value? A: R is 0.66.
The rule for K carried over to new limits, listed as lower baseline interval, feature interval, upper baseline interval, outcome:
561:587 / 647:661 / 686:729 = 1.4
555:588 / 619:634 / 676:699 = 1.2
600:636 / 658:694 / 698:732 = 1.5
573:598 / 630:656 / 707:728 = 3.7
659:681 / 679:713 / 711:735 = 0.1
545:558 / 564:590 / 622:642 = -2.6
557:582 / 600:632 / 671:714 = 2.8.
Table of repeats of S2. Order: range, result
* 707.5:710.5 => 3.16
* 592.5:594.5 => 4.48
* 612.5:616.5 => 4.05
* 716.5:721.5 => 2.96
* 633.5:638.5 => 3.42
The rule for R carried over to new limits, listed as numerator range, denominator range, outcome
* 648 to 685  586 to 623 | 0.80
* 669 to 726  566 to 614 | 0.69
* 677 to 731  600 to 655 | 0.84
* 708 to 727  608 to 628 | 0.75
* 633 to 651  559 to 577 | 0.65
